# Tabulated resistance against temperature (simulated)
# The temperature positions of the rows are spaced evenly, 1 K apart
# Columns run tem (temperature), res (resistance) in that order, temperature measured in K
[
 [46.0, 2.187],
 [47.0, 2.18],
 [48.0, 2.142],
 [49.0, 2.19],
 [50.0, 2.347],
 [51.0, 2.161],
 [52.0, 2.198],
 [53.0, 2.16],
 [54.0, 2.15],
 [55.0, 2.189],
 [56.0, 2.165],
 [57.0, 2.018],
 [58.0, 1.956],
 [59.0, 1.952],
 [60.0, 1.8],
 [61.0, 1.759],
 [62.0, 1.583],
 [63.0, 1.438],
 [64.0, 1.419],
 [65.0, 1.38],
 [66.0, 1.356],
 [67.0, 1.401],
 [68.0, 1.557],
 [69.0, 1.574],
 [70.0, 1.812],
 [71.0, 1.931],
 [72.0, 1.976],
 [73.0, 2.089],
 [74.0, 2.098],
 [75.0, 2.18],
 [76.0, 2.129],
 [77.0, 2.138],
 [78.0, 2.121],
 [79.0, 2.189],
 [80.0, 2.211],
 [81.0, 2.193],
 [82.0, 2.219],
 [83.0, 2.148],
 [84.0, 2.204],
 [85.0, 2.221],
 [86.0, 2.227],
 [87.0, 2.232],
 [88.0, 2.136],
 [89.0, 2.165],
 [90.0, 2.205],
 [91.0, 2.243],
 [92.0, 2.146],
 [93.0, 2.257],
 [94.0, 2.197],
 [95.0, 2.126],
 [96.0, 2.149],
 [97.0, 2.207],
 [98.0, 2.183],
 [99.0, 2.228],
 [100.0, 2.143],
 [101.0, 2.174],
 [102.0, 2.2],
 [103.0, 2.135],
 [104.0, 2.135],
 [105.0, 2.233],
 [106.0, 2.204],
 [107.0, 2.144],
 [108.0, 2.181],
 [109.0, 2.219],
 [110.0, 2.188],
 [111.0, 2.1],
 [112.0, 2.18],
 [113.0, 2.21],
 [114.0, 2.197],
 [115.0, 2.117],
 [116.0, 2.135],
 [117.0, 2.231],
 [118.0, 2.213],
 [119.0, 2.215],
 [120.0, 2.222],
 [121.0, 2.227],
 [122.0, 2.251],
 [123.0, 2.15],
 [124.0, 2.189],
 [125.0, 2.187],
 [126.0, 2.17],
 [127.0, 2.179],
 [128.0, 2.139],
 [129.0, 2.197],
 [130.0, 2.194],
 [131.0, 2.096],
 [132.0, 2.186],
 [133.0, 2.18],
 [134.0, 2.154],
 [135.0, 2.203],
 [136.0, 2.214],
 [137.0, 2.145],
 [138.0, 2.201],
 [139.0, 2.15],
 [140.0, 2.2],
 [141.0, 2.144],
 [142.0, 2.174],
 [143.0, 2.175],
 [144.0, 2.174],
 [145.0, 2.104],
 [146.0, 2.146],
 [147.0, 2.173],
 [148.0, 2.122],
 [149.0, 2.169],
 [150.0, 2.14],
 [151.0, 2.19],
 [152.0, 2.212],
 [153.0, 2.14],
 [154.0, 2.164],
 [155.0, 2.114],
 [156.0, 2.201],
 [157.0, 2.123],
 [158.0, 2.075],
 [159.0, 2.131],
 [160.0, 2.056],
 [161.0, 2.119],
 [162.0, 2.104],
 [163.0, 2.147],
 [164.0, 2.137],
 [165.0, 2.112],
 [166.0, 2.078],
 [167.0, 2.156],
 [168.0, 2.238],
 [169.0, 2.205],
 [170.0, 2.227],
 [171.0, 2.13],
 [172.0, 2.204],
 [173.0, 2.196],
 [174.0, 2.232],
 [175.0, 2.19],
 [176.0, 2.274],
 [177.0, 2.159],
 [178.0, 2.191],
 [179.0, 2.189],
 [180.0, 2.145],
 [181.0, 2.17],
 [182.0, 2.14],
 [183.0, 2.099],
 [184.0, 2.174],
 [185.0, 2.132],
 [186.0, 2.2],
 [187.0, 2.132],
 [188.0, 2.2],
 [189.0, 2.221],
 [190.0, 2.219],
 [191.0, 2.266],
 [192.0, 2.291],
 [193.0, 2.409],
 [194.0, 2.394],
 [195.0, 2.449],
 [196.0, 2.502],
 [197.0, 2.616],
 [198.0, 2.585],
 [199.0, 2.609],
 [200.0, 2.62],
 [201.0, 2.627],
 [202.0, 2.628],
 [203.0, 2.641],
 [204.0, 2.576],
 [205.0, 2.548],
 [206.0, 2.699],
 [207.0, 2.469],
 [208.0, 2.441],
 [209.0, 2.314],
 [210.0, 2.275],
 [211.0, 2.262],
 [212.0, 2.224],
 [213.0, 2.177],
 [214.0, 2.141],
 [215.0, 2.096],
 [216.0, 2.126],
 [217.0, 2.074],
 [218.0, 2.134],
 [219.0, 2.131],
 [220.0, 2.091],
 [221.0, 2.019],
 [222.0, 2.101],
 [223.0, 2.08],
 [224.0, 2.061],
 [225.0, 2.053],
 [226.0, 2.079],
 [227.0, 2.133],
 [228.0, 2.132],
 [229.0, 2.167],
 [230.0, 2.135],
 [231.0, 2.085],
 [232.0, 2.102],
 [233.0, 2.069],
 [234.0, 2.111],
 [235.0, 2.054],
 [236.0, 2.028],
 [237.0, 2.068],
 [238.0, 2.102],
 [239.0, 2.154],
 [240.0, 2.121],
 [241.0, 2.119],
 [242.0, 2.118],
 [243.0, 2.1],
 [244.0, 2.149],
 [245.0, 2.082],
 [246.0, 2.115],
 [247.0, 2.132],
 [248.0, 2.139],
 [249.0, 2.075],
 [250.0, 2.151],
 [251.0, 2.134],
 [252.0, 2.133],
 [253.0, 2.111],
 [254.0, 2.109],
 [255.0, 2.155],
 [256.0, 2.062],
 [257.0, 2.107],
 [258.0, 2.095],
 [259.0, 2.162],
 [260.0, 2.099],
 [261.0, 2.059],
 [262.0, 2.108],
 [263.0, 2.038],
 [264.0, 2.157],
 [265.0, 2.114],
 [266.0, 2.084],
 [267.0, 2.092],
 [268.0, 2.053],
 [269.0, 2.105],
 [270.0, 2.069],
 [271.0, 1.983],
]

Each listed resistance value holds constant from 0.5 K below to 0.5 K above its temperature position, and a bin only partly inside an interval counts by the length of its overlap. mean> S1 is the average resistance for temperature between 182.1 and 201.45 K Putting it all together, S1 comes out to 2.35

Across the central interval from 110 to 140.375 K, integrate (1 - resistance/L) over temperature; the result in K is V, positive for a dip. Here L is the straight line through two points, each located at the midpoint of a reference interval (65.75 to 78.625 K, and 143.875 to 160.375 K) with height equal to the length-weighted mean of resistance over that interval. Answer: -1.8 K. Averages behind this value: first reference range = 1.89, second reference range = 2.14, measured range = 2.18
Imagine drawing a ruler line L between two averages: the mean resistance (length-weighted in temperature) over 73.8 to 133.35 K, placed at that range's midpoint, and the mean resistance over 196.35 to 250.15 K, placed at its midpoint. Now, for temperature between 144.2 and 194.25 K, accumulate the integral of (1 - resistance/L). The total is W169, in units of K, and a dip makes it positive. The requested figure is 0.7 K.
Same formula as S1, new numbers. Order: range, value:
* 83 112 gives 2.18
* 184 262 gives 2.22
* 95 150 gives 2.18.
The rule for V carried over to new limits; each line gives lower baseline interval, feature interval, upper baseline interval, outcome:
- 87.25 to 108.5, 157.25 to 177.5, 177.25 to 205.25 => 1.3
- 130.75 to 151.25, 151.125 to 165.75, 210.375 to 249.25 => 0.2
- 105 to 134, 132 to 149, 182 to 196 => 0.3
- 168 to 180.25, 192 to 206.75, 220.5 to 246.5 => -2.7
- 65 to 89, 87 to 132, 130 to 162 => -2.3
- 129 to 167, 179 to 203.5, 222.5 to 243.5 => -2.6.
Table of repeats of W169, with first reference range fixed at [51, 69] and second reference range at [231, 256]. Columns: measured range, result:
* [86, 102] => -2.9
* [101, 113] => -1.9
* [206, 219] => -1.2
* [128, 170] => -4.5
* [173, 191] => -1.6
